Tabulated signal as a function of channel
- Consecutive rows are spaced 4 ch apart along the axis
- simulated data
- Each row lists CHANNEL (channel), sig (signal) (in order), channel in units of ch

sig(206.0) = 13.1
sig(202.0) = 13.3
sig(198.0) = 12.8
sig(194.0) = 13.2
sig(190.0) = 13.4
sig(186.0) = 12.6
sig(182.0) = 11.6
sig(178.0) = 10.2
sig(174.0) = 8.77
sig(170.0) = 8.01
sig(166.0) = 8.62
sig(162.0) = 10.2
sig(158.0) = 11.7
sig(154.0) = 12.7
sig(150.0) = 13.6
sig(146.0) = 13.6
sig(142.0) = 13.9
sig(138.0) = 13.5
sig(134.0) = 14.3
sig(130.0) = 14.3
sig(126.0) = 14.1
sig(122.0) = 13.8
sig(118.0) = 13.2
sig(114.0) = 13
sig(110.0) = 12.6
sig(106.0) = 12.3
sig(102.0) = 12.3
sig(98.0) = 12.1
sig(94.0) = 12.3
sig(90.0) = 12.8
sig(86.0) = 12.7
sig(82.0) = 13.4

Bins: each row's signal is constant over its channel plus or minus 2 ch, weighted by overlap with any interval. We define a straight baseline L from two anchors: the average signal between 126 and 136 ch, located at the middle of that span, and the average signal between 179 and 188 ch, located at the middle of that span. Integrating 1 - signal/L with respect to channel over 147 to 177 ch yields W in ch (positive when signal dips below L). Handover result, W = 5.4 ch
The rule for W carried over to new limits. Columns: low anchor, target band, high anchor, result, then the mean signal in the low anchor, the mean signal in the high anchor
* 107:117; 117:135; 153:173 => -2.9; 12.8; 10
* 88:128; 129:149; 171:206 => -2.2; 12.8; 11.9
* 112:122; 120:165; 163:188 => -5.0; 13.2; 9.98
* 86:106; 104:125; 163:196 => -1.7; 12.4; 10.8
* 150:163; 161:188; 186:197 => 5.6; 12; 13.1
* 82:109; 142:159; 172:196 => -1.6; 12.5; 11.6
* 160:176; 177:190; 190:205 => -0.8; 8.9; 13.1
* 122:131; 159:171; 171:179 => 1.2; 14.1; 9.21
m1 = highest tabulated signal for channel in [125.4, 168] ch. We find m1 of 14.3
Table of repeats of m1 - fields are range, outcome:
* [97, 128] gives 14.1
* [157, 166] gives 11.7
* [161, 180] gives 10.2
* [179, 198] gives 13.4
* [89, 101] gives 12.8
